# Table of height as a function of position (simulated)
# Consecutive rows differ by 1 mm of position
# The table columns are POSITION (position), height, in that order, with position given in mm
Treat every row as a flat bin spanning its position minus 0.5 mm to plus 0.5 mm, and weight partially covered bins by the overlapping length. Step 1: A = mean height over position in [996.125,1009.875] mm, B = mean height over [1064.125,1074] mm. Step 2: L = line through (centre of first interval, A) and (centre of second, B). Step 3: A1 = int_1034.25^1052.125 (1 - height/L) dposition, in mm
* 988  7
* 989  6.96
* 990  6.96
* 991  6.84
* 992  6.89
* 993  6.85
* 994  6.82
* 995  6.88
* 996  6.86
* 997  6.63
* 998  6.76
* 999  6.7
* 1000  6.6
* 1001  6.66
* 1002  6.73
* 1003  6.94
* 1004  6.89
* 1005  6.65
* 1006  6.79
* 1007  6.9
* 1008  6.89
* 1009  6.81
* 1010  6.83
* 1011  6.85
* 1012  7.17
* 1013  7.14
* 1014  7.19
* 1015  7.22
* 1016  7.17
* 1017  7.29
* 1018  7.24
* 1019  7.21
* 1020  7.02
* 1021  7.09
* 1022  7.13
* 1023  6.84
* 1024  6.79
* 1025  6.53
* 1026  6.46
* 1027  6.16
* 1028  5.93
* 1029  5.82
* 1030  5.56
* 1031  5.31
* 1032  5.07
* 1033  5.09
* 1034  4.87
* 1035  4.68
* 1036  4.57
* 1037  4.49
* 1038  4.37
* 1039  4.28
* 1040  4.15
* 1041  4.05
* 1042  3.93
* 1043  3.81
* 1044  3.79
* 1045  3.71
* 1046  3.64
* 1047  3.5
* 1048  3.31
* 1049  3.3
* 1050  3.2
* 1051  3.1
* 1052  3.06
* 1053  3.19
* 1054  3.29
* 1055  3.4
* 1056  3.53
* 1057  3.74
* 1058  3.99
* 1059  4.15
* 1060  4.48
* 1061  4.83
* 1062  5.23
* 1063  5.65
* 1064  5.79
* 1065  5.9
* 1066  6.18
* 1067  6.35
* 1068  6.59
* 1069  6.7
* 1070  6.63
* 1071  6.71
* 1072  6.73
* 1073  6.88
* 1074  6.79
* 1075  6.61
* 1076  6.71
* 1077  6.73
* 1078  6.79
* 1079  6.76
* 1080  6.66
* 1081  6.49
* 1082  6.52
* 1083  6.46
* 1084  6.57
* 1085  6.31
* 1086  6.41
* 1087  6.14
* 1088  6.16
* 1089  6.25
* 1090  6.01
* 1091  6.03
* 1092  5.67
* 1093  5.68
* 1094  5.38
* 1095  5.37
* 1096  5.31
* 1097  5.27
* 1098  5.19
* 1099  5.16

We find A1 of 7.4 mm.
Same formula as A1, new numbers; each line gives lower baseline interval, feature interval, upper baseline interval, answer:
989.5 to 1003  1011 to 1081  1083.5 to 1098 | 9.4 mm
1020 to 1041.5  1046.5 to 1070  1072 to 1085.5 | 6.4 mm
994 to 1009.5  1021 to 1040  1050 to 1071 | 0.9 mm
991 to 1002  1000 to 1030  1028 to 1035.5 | -4.3 mm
